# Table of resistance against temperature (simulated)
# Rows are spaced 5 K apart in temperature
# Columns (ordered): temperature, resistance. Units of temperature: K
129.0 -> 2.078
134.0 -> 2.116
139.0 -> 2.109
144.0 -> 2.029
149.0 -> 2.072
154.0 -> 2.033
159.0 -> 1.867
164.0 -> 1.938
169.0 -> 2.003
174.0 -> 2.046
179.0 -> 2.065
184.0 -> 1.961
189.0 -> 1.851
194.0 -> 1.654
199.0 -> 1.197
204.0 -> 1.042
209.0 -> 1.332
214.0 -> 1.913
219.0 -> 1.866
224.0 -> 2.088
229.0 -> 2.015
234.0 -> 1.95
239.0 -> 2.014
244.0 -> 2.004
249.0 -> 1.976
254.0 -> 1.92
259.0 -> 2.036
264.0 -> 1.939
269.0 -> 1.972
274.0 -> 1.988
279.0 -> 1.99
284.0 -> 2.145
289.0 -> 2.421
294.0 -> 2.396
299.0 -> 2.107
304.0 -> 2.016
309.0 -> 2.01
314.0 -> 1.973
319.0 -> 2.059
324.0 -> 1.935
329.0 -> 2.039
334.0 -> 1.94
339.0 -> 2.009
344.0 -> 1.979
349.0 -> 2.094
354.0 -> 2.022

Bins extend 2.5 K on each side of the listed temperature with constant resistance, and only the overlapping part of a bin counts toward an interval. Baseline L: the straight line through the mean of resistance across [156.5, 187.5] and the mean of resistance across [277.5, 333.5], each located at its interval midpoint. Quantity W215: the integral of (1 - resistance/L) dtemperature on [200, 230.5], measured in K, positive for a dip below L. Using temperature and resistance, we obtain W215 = 5.2 K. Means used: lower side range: 1.98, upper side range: 2.1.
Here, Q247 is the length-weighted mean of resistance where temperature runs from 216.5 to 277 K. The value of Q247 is 1.98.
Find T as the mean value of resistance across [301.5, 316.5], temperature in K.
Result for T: 2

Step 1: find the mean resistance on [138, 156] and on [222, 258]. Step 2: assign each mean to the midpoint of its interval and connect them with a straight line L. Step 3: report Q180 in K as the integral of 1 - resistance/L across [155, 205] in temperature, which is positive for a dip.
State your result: 6.0 K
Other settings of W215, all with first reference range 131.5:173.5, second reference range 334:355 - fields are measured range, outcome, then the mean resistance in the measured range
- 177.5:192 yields 0.57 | 1.94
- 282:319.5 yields -2.37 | 2.15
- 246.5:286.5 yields 0.45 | 2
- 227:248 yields 0.27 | 1.99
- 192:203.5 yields 3.82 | 1.35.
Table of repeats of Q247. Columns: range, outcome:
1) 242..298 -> 2.07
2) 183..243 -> 1.74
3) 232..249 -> 1.99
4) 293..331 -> 2.05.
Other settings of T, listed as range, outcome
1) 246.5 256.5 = 1.95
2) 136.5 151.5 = 2.07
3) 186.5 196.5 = 1.75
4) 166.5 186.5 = 2.02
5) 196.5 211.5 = 1.19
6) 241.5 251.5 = 1.99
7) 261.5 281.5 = 1.97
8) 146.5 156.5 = 2.05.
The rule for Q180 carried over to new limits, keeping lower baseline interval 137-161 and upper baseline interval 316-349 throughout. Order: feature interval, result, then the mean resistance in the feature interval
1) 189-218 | 7.6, 1.49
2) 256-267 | 0.1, 1.98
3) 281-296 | -2.3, 2.31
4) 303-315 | 0.0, 2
